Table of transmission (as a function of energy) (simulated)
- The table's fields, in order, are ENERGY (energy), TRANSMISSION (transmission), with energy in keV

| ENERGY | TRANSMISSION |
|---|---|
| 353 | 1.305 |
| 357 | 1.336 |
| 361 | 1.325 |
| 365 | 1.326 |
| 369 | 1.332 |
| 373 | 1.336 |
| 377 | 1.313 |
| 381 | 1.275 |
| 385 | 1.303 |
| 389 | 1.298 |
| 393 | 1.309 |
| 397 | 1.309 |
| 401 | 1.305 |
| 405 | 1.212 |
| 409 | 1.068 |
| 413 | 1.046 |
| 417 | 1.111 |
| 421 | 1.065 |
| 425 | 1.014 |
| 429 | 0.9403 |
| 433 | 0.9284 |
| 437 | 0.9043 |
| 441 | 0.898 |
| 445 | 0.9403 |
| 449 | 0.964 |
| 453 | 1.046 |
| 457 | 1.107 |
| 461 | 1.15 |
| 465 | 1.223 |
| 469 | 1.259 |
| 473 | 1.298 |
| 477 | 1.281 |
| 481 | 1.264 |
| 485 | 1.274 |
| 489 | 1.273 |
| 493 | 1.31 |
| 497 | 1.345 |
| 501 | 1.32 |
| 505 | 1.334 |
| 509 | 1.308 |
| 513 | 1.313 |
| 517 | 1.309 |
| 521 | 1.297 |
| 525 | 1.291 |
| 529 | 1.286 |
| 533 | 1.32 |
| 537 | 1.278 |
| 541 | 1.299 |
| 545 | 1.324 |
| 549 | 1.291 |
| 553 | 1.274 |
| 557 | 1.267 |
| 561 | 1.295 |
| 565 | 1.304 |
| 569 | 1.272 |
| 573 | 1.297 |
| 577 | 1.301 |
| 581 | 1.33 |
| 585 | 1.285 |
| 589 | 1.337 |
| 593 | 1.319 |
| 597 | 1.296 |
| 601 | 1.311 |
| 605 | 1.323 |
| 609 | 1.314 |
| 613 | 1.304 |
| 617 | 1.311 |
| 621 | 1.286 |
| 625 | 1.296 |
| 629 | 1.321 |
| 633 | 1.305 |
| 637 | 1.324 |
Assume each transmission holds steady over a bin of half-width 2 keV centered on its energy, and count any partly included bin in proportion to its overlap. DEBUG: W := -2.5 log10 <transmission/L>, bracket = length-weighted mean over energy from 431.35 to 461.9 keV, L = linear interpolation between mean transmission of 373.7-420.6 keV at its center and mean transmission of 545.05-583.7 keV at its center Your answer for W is 0.25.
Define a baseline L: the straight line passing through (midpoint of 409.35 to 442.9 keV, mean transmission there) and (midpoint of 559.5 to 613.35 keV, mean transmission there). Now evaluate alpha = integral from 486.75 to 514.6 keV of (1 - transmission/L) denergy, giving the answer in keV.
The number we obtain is -4.30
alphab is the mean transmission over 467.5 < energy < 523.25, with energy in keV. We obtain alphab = 1.3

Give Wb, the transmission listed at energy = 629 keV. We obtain 1.321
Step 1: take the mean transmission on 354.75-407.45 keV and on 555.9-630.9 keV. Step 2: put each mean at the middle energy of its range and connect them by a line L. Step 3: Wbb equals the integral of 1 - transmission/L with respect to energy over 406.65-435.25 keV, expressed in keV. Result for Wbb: 6.1 keV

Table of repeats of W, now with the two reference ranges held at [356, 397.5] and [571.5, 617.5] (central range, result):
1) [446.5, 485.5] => 0.12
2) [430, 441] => 0.39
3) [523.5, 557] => 0.01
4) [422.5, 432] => 0.32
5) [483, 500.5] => 0.01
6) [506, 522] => 0.00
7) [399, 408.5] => 0.07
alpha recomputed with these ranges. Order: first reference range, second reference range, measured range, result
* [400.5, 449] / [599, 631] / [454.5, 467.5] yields -1.0 keV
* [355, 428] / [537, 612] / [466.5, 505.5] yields -0.8 keV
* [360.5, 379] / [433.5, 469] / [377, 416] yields -0.1 keV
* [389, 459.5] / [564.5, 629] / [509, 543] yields -2.5 keV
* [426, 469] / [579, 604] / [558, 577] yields -0.4 keV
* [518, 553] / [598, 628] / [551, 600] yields 0.1 keV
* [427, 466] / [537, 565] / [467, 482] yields -2.7 keV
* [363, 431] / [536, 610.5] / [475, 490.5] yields -0.2 keV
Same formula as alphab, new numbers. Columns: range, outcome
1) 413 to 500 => 1.12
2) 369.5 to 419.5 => 1.24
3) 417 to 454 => 0.972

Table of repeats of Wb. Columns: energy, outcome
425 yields 1.014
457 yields 1.107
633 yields 1.305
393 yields 1.309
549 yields 1.291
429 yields 0.9403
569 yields 1.272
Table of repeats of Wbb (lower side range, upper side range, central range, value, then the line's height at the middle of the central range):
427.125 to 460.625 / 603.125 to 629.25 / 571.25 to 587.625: -0.9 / 1.24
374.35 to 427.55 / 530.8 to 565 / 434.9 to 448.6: 3.4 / 1.23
